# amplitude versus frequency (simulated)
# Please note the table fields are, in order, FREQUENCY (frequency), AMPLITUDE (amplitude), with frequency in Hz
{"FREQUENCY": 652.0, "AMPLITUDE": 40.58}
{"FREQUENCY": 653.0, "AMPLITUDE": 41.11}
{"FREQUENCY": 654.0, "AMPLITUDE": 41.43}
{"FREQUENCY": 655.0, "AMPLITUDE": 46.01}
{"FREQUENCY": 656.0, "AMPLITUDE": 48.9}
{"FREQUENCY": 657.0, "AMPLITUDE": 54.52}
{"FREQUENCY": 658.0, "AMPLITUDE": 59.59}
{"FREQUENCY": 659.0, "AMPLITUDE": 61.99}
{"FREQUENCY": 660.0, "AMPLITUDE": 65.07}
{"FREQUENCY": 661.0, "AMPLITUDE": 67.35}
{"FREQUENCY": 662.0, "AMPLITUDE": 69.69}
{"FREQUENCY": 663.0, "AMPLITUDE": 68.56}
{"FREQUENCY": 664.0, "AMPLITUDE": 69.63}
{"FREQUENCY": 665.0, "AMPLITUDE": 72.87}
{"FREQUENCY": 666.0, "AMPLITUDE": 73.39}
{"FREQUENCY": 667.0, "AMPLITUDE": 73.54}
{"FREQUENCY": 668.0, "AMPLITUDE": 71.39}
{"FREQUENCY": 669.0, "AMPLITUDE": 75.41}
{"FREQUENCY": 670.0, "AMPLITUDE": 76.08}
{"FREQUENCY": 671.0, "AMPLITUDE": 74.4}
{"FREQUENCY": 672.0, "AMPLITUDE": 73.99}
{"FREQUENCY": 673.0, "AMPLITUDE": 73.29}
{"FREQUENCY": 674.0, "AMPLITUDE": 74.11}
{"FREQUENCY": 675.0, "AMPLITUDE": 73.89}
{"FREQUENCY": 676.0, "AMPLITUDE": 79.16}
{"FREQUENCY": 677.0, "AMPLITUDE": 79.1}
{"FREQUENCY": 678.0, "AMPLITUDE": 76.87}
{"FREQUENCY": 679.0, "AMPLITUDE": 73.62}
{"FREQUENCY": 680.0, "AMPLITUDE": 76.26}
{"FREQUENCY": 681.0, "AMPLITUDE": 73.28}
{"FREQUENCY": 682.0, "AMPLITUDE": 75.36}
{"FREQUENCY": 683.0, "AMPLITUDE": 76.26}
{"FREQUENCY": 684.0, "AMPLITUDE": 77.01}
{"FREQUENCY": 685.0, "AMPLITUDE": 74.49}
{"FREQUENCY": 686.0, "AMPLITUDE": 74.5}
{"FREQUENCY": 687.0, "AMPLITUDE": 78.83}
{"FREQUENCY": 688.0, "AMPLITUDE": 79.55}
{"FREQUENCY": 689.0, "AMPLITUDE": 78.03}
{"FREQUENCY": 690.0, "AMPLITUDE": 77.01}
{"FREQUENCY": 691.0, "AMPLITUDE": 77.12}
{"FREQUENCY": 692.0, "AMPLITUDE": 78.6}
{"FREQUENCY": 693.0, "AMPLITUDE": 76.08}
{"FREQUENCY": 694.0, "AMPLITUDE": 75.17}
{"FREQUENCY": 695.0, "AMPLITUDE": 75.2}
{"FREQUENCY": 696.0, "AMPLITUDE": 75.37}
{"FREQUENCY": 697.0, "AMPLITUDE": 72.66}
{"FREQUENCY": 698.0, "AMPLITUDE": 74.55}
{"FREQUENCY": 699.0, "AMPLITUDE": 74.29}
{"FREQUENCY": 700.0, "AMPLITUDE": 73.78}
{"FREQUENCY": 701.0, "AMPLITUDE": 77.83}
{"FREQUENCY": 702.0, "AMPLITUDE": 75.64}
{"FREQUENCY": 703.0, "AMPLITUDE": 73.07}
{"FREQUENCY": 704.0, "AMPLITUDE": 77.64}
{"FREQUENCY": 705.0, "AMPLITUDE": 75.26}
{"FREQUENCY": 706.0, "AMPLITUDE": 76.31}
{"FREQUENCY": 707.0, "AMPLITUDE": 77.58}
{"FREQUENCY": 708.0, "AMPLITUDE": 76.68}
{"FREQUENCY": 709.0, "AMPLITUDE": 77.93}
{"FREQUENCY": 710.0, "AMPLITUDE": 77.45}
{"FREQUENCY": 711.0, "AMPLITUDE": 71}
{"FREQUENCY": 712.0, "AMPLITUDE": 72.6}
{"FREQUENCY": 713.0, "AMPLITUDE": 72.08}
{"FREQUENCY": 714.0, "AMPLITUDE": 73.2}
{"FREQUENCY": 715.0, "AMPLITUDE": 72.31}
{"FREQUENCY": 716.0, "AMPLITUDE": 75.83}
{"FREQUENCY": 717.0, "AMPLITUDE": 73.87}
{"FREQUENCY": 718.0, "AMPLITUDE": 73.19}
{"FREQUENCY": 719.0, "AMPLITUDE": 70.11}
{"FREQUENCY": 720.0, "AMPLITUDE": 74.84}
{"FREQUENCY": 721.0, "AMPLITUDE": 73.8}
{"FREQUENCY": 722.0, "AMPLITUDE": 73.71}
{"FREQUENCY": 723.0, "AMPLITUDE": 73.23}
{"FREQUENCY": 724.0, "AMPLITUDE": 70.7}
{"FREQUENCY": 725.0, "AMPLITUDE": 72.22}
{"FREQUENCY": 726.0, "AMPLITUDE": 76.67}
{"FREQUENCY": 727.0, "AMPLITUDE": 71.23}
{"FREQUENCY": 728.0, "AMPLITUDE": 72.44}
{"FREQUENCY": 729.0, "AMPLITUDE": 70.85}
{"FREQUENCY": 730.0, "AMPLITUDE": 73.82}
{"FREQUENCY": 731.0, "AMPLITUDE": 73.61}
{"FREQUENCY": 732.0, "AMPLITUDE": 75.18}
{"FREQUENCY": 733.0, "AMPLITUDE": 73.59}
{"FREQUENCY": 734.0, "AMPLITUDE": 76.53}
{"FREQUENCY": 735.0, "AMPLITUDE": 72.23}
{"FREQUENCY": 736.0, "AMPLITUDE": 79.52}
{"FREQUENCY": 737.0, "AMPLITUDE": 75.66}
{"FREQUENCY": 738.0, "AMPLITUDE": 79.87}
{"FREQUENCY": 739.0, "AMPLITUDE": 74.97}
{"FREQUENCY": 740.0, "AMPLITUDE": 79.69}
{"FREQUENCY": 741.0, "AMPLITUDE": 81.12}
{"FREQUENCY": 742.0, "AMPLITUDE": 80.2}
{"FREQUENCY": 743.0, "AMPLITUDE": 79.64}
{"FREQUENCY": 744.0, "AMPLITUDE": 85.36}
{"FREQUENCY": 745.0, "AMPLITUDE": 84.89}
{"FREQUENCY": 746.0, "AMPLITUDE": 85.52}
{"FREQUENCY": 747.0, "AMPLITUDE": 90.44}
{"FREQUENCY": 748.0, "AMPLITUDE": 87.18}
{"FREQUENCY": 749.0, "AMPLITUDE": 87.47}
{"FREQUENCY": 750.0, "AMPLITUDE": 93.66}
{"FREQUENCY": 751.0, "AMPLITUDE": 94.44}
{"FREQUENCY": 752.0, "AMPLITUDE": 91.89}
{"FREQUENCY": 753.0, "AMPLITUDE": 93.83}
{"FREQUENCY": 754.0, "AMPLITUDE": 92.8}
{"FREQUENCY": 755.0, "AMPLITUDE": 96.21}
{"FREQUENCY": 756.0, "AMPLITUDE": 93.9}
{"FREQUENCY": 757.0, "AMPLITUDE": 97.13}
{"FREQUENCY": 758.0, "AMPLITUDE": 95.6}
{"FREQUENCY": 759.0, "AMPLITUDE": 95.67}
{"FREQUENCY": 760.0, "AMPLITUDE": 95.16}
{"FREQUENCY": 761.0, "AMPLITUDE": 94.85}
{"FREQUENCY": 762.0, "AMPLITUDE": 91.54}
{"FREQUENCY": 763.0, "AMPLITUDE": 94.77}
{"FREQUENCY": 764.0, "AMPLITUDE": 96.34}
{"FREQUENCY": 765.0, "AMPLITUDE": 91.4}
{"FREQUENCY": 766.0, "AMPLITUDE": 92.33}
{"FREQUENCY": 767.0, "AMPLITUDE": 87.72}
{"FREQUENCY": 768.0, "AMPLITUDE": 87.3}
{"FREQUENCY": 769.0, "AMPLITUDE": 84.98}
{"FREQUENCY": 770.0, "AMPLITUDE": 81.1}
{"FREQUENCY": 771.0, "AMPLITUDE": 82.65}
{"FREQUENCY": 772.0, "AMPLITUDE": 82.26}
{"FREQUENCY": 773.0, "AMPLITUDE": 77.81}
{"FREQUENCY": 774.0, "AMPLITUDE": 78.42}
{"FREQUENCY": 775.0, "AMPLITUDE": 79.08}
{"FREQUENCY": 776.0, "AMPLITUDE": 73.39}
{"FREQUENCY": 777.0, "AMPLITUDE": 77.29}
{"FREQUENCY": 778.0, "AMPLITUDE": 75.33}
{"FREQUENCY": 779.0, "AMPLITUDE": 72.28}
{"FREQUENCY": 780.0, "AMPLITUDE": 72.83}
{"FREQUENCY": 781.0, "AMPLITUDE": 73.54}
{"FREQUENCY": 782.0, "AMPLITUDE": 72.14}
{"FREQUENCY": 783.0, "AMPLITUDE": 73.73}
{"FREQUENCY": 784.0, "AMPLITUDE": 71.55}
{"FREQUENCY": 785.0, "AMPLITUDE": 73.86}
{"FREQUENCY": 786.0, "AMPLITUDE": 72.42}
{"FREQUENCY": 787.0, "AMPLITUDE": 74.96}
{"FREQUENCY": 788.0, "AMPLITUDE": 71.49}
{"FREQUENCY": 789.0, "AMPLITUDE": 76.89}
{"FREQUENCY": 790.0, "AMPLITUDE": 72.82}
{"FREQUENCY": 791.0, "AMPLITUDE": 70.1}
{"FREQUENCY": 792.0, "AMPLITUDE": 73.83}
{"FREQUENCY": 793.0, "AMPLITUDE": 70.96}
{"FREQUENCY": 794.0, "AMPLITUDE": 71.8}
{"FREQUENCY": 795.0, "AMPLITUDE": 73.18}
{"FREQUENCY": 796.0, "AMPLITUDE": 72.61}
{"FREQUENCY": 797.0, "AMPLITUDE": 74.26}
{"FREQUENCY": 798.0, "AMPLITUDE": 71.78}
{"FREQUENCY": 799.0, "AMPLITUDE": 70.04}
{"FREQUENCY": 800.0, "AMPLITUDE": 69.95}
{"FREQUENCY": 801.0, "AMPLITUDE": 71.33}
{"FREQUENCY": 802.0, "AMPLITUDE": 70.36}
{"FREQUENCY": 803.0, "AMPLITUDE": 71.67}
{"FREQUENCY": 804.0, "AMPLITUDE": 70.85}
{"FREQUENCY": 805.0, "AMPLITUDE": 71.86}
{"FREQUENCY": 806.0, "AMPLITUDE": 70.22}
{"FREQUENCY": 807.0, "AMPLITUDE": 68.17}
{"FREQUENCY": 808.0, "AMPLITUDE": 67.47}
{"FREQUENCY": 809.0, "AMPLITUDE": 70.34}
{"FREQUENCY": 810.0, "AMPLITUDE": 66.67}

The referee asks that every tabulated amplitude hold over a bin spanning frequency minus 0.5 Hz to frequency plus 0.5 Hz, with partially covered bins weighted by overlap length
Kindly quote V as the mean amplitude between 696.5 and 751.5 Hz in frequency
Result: 76.9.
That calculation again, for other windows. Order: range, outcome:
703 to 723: 74.4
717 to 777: 82.7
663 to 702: 75.2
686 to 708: 76.1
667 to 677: 74.8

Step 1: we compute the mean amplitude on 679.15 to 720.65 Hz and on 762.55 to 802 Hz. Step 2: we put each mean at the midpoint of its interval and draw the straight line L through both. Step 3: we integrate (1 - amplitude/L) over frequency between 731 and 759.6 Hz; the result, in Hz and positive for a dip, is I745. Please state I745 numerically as -3.4 Hz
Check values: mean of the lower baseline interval 75.3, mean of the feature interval 85.3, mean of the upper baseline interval 77.1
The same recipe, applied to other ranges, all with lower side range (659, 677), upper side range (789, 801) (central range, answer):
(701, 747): -2.26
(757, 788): -4.43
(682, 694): -0.76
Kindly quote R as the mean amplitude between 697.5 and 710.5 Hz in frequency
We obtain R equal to 76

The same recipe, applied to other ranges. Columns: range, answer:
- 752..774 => 90.5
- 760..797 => 79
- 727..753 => 80.9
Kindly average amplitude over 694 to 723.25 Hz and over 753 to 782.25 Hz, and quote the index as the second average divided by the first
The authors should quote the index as 1.15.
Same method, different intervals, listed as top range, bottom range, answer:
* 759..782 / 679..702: 1.10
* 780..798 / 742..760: 0.80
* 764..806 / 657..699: 1.03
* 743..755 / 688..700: 1.18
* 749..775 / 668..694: 1.19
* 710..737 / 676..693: 0.96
